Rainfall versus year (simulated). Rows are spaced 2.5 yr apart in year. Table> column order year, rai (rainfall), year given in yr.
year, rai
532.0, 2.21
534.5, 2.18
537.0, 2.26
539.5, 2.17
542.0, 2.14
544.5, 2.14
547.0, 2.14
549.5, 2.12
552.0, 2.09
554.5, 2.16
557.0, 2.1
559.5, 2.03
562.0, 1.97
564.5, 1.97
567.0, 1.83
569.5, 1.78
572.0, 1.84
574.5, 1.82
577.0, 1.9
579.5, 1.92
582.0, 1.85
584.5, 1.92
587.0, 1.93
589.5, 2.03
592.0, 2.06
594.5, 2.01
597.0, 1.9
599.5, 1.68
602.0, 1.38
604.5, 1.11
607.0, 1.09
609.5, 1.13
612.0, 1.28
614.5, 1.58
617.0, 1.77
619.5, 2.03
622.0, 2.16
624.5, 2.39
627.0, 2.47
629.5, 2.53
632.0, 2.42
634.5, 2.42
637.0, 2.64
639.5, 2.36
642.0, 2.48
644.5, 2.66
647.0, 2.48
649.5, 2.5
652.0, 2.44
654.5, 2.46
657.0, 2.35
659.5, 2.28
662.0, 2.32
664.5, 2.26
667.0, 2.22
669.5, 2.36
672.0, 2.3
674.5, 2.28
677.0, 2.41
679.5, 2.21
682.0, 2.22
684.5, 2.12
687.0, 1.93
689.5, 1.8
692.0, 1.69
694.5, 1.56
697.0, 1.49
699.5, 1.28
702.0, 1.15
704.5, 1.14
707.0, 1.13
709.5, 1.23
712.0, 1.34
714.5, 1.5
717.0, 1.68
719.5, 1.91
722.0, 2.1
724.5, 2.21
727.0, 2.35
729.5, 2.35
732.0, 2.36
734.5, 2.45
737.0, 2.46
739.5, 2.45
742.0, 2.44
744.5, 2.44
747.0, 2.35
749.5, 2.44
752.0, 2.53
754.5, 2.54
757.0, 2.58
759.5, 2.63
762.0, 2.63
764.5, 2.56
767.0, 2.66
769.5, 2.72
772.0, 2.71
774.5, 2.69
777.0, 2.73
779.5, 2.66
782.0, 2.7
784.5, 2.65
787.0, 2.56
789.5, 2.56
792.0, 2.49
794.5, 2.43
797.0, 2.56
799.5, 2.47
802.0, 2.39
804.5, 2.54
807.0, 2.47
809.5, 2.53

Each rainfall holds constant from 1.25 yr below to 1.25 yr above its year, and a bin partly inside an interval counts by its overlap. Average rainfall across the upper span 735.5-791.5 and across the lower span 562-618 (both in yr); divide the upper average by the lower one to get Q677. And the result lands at 1.49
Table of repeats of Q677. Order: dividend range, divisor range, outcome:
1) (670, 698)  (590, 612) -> 1.30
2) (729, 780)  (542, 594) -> 1.28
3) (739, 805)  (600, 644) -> 1.30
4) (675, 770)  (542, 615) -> 1.14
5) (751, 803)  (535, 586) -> 1.29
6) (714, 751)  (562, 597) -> 1.18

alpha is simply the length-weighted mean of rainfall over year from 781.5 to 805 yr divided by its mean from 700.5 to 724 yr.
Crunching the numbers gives 1.7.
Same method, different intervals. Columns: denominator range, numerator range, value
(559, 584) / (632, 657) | 1.32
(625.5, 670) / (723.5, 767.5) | 1.02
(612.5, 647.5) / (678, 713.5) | 0.70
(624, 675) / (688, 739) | 0.73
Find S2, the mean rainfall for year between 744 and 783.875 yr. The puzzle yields 2.6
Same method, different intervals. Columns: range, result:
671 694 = 2.09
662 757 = 2.03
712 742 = 2.14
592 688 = 2.12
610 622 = 1.68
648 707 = 2.02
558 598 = 1.92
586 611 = 1.63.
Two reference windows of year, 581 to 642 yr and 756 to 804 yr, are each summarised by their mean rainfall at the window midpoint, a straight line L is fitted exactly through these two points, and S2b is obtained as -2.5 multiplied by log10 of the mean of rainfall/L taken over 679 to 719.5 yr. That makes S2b 0.39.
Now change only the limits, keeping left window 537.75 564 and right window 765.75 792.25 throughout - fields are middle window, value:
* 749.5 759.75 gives 0.02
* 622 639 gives -0.07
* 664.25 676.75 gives 0.04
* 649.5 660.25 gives -0.02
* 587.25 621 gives 0.34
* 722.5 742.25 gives 0.08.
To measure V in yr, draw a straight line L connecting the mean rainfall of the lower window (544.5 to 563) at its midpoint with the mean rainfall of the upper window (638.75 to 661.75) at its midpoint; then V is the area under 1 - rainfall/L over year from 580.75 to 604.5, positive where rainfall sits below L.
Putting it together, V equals 4.3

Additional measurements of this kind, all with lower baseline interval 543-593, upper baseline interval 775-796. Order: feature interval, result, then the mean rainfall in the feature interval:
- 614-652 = -3.1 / 2.34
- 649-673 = -1.1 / 2.34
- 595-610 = 4.7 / 1.43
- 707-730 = 5.9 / 1.8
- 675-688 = 0.6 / 2.19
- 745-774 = -0.6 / 2.58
